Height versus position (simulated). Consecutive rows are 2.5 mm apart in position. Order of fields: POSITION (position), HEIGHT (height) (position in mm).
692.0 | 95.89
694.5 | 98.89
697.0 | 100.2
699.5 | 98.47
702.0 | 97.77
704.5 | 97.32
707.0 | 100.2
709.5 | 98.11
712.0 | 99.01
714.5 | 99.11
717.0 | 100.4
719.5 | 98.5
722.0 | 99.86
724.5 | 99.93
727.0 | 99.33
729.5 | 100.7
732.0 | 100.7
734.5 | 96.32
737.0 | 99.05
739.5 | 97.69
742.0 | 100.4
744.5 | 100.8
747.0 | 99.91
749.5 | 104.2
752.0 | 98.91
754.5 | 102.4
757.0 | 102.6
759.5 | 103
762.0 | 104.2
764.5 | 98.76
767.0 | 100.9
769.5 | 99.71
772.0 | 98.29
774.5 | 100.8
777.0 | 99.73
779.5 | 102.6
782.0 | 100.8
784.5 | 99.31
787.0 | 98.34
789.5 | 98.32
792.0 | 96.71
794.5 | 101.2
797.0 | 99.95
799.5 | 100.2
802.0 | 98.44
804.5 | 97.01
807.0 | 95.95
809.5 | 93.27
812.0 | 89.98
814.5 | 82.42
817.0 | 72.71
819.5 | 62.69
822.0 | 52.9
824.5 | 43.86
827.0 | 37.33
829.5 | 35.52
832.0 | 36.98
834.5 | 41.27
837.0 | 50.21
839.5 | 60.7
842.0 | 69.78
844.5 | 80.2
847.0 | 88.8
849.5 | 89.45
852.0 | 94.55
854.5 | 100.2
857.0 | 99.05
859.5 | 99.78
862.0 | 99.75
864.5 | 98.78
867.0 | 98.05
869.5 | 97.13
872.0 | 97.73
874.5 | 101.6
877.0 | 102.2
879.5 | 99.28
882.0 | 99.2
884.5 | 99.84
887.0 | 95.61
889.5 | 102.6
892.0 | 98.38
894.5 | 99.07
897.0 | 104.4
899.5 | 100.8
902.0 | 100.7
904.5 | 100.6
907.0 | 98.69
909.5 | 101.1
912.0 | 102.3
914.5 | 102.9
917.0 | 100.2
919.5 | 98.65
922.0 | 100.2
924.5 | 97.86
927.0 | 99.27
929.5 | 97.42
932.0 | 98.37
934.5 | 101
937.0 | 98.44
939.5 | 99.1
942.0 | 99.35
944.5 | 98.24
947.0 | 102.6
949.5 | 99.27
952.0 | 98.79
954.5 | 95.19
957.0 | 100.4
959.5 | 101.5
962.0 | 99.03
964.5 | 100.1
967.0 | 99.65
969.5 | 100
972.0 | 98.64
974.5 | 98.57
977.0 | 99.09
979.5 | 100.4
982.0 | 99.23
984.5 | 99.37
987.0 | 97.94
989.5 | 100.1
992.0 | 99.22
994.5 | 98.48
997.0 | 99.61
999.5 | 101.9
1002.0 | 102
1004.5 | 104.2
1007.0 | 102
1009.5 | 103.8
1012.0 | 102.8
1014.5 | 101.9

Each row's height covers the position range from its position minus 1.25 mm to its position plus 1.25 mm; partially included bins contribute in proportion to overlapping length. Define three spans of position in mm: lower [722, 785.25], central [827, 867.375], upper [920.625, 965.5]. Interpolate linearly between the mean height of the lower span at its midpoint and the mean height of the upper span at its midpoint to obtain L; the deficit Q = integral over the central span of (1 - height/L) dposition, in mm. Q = 9.6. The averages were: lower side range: 100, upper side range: 99.2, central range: 76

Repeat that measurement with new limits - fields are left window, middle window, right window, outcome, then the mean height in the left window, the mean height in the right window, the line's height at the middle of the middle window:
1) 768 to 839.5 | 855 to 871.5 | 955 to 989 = -2.1 mm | 81.4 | 99.4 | 87.8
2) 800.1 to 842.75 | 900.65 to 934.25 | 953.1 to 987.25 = -4.7 mm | 66.4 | 99.3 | 87.6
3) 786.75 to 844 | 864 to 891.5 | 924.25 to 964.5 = -4.1 mm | 74.3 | 99.2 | 86.3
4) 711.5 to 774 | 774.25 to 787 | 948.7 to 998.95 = 0.0 mm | 100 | 99.3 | 100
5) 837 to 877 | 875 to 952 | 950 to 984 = -3.9 mm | 90.7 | 99.3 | 95.1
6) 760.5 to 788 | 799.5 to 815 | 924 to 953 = 1.0 mm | 100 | 99.2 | 100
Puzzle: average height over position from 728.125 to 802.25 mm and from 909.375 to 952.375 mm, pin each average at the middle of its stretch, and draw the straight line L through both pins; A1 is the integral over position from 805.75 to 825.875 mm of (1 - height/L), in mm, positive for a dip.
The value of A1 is 5.2 mm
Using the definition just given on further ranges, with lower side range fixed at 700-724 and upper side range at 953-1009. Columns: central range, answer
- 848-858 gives 0.4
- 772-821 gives 2.5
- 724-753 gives -0.2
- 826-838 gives 7.2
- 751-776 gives -0.5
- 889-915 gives -0.3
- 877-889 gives 0.1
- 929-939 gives 0.1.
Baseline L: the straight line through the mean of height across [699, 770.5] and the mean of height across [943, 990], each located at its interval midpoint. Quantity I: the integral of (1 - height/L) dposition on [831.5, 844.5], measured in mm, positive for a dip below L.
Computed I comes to 5.8 mm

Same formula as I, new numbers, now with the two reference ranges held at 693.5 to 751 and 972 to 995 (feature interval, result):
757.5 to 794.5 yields -0.3 mm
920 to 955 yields 0.1 mm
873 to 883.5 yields -0.1 mm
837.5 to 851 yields 3.1 mm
